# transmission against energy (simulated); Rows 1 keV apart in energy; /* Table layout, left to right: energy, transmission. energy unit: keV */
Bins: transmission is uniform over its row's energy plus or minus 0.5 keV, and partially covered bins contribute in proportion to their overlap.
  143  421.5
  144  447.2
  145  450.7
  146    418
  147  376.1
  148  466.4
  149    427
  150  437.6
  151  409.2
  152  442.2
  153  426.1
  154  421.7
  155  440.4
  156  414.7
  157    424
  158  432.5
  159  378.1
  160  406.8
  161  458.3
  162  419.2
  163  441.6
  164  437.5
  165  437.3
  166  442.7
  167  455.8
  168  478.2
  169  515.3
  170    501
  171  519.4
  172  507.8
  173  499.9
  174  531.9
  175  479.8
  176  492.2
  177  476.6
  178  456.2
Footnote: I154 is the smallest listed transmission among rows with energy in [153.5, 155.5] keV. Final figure 421.7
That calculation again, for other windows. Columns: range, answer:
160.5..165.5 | 419.2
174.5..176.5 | 479.8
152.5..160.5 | 378.1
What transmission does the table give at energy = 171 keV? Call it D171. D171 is 519.4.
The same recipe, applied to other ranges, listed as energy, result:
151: 409.2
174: 531.9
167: 455.8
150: 437.6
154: 421.7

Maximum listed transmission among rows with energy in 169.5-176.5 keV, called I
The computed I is 531.9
